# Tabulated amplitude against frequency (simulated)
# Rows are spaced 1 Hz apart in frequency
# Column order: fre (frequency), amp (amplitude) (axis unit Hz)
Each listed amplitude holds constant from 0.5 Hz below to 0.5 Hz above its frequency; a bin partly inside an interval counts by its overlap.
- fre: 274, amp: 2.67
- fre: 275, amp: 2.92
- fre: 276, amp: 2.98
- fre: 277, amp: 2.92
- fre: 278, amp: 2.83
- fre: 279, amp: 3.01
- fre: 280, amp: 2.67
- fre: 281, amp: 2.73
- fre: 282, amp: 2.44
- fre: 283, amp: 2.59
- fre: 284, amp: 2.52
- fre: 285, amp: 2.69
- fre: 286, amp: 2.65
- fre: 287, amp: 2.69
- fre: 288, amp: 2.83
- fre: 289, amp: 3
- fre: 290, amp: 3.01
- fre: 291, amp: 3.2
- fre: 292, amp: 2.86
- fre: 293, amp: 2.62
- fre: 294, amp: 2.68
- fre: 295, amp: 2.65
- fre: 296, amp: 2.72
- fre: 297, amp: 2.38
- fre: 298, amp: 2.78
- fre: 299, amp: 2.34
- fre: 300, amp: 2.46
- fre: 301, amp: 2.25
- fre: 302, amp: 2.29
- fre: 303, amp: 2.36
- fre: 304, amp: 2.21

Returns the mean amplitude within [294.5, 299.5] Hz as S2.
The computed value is 2.57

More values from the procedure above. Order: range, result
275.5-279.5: 2.94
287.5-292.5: 2.98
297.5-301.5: 2.46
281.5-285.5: 2.56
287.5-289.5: 2.92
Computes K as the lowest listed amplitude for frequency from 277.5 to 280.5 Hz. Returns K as 2.67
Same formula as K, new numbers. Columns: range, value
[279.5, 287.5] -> 2.44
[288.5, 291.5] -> 3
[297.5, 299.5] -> 2.34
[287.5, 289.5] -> 2.83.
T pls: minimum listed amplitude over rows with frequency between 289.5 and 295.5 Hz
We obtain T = 2.62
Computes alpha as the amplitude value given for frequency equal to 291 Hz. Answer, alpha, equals 3.2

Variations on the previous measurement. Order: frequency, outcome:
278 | 2.83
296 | 2.72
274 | 2.67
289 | 3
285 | 2.69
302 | 2.29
